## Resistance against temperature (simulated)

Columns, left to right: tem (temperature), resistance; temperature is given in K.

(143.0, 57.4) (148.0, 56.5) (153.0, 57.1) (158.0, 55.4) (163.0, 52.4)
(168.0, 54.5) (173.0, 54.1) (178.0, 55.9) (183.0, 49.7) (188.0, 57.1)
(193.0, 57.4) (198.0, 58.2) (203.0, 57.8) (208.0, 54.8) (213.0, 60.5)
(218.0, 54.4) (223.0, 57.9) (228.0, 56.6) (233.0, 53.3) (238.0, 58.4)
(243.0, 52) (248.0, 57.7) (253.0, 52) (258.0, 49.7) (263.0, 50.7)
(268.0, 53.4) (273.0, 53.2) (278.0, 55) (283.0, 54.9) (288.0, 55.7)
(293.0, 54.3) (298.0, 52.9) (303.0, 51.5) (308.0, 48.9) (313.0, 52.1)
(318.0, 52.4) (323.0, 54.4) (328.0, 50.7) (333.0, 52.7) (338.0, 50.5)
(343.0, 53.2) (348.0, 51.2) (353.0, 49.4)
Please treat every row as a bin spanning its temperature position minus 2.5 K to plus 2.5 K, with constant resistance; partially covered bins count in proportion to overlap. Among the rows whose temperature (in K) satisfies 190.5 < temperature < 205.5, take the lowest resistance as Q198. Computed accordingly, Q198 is 57.4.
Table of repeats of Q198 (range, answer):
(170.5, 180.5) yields 54.1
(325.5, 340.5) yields 50.5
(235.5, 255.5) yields 52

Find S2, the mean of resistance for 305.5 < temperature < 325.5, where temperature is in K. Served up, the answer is 52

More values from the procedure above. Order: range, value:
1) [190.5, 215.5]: 57.7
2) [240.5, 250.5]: 54.9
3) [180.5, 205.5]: 56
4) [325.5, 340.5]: 51.3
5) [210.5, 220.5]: 57.5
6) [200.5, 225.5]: 57.1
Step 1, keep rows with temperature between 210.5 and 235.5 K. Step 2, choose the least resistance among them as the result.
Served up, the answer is 53.3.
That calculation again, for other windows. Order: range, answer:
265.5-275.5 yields 53.2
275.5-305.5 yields 51.5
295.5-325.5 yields 48.9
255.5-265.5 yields 49.7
